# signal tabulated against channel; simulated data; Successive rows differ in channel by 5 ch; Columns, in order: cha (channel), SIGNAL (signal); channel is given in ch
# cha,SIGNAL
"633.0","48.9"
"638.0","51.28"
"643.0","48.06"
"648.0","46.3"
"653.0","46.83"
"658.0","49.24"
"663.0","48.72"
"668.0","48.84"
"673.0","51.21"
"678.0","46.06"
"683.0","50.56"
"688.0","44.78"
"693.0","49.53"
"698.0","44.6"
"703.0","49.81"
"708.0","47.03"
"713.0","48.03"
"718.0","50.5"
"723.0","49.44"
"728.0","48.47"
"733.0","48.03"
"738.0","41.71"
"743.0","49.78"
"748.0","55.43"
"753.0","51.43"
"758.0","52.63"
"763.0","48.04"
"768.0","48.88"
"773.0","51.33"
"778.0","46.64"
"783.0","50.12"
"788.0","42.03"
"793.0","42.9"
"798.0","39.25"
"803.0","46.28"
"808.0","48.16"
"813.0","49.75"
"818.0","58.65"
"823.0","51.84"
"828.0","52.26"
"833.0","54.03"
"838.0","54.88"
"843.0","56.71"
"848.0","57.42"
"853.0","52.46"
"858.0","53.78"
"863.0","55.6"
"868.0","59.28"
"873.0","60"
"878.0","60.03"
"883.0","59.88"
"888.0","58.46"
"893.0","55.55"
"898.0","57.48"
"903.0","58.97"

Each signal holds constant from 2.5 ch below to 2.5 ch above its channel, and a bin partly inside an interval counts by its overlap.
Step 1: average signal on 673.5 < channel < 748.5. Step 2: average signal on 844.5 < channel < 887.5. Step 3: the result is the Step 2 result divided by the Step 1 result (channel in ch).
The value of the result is 1.19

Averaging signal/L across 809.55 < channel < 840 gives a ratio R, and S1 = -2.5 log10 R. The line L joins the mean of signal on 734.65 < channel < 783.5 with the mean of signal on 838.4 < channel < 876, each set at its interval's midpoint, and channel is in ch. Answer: 0.02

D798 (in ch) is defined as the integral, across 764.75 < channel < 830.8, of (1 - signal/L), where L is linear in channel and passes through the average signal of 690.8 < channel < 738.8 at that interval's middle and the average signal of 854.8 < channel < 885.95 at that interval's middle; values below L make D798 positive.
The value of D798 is 6.1 ch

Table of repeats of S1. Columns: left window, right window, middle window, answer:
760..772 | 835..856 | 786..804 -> 0.21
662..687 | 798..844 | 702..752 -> 0.02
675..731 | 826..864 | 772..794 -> 0.12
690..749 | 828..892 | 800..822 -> 0.07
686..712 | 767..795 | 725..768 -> -0.05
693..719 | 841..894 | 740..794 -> 0.05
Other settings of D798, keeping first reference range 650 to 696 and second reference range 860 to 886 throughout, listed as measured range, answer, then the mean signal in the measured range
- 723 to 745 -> 1.85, 47.2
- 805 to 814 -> 1.11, 48.7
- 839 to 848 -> 0.11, 56.6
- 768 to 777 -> 0.62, 49.9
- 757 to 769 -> 0.78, 49.6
